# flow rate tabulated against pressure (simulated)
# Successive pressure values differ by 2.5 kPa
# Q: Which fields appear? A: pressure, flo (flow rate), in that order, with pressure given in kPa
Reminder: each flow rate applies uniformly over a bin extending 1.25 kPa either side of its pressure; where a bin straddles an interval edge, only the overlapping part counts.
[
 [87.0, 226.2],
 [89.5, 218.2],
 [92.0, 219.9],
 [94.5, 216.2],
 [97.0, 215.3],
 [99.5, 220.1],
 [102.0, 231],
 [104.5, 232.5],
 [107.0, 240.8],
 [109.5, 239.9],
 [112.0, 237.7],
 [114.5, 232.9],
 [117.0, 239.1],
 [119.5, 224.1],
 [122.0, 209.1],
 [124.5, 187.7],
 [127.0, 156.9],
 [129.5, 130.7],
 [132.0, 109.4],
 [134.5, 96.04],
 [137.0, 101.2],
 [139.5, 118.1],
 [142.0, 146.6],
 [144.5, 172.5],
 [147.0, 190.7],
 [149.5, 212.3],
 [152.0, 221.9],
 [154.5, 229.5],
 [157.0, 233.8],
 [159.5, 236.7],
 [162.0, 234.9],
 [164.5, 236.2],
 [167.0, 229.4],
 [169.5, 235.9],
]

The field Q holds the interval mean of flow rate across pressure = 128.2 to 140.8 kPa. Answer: 111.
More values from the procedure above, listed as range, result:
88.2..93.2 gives 219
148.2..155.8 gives 221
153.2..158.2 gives 232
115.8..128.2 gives 203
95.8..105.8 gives 225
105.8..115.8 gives 238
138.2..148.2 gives 157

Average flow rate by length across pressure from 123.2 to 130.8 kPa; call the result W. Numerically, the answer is 158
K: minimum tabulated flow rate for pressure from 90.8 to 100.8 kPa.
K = 215.3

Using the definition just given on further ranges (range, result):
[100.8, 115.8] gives 231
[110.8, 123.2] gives 209.1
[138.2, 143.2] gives 118.1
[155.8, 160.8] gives 233.8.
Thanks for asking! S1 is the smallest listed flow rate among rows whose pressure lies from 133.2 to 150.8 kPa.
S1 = 96.04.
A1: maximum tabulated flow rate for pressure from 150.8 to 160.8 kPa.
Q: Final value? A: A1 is 236.7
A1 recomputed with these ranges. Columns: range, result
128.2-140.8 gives 130.7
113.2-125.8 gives 239.1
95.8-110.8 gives 240.8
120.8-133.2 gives 209.1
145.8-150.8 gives 212.3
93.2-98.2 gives 216.2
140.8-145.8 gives 172.5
